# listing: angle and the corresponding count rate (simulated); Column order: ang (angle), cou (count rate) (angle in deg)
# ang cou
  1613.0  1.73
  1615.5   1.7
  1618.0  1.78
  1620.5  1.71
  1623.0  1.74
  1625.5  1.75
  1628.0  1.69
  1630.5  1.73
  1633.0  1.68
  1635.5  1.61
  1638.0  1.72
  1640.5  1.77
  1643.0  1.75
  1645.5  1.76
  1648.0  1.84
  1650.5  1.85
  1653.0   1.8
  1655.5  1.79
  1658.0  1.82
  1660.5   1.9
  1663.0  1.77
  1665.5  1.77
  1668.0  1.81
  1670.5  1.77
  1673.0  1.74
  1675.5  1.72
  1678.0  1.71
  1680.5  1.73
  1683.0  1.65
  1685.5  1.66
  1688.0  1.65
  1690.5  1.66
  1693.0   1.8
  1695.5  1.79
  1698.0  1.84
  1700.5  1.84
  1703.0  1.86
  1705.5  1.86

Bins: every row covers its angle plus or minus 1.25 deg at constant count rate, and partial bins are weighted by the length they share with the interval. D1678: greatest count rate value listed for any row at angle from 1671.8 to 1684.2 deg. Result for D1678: 1.74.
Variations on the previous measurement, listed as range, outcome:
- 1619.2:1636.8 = 1.75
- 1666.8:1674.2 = 1.81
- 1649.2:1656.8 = 1.85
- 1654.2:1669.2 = 1.9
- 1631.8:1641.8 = 1.77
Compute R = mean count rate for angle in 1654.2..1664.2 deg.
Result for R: 1.82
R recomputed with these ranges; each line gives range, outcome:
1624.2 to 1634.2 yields 1.71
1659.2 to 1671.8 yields 1.8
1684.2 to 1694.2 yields 1.69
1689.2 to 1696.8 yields 1.75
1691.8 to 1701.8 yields 1.82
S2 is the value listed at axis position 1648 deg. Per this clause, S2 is 1.84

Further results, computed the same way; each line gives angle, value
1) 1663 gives 1.77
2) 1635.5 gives 1.61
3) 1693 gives 1.8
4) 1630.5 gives 1.73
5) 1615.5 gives 1.7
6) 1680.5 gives 1.73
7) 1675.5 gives 1.72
